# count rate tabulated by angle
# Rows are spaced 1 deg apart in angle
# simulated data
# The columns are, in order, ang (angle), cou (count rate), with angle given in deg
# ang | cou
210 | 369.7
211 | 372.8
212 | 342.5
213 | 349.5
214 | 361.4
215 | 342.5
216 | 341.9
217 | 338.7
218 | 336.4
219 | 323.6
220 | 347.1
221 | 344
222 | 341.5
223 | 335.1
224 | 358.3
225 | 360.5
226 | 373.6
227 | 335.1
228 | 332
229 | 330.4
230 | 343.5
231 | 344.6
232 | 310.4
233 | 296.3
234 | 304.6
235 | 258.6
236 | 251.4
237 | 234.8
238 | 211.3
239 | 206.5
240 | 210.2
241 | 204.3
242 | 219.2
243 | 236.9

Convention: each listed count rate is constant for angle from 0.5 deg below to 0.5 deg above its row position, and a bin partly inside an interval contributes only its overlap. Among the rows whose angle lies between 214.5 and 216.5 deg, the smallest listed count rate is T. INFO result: 341.9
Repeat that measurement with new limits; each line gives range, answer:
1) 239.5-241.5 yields 204.3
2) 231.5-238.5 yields 211.3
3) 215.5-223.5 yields 323.6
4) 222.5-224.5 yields 335.1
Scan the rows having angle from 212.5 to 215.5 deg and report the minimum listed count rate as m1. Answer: 342.5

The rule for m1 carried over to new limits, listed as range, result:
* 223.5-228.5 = 332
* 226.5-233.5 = 296.3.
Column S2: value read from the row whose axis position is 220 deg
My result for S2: 347.1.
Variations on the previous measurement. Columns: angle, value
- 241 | 204.3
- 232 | 310.4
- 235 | 258.6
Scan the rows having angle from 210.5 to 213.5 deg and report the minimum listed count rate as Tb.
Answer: 342.5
